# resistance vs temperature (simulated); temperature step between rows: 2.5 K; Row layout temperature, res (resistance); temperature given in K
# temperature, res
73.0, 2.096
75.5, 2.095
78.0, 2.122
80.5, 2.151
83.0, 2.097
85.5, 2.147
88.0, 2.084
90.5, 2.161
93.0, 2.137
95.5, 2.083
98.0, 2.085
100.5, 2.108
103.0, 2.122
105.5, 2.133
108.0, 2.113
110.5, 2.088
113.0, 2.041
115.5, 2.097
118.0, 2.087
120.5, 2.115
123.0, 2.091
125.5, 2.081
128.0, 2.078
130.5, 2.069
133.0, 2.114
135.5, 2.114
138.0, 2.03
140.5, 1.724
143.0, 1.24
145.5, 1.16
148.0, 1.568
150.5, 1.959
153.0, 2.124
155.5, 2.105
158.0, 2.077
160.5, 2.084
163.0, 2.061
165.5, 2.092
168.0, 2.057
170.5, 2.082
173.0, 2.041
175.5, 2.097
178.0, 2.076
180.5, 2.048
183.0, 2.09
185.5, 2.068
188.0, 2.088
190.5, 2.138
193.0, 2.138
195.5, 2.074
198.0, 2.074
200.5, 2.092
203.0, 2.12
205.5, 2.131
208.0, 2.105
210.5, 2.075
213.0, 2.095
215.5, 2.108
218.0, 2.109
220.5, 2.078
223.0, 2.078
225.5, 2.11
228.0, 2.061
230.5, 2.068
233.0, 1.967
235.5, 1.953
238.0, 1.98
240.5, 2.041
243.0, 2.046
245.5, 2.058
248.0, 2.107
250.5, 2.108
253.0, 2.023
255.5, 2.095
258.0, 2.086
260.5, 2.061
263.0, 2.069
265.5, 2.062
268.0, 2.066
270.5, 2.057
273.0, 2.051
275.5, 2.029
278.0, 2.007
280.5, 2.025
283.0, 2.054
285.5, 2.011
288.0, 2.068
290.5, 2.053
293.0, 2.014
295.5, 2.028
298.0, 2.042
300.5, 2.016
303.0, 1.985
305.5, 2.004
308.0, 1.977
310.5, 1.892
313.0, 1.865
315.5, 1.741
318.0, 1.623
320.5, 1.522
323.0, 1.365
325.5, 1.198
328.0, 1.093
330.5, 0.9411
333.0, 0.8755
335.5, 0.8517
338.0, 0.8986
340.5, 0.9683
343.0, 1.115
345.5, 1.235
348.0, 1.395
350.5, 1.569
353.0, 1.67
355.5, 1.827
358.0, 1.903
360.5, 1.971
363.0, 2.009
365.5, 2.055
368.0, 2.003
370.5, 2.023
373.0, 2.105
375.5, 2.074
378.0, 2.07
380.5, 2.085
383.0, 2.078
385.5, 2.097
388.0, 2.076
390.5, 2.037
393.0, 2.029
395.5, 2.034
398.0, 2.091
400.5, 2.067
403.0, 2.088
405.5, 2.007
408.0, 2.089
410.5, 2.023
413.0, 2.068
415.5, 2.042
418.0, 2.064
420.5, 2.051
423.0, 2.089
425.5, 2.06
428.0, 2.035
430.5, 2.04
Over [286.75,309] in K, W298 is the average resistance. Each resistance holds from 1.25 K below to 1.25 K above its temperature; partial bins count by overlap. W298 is 2.02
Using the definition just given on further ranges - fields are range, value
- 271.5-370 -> 1.69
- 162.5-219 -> 2.09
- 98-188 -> 2.01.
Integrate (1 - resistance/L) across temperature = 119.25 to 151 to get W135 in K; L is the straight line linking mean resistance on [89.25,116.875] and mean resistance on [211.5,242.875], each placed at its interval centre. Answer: 3.4 K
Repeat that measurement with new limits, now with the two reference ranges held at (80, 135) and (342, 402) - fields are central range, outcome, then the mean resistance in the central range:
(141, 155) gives 2.9 K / 1.64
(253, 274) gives -0.8 K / 2.07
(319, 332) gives 4.8 K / 1.22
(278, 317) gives -0.4 K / 1.98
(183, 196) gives -0.4 K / 2.1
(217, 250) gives -0.7 K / 2.05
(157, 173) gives -0.1 K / 2.07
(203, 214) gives -0.4 K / 2.1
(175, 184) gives -0.1 K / 2.08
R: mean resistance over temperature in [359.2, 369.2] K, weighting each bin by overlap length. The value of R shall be 2.01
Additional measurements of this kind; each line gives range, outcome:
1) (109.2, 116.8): 2.08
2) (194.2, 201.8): 2.08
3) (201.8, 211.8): 2.11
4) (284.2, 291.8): 2.04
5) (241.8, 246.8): 2.05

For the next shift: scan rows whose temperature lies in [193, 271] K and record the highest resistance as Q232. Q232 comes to 2.138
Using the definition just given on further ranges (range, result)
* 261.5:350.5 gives 2.069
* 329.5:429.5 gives 2.105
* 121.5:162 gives 2.124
